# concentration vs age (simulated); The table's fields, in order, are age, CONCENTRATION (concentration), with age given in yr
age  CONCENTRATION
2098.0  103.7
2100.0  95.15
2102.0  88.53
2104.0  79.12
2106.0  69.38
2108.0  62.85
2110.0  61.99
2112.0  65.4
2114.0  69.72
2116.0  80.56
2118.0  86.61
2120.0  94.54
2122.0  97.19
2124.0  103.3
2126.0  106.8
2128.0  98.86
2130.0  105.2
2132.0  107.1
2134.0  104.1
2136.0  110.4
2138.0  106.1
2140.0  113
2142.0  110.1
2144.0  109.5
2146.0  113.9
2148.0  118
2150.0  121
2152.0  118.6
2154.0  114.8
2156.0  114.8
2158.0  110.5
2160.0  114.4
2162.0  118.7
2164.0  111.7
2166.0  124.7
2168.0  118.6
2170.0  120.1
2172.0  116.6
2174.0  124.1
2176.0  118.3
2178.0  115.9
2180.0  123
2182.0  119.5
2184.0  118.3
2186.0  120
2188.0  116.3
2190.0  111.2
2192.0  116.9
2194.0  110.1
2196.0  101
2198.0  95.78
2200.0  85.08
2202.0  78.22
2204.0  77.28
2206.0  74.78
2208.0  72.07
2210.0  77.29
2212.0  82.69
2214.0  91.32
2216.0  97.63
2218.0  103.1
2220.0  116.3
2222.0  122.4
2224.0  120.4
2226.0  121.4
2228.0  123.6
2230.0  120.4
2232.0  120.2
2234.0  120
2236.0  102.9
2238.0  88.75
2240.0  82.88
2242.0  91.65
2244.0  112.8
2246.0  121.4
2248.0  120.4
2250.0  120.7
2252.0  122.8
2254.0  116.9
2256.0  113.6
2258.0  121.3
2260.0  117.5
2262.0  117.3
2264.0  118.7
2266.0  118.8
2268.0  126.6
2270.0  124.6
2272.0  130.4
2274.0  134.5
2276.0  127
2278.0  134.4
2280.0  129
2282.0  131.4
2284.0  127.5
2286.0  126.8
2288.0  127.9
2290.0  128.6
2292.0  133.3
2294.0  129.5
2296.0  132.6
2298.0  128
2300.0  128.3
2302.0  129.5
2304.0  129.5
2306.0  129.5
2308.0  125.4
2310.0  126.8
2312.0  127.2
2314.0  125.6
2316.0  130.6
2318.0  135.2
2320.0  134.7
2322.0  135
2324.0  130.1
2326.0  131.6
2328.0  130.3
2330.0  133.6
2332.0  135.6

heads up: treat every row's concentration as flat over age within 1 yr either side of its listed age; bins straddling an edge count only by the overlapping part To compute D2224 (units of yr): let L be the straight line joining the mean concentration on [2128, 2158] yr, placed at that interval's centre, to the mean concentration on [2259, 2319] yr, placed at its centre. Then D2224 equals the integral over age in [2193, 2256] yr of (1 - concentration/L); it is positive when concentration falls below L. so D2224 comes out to 9.2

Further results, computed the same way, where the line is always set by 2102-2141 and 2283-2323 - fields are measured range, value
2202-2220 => 3.93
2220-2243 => 0.68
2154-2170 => -2.75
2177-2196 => -2.08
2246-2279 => -0.52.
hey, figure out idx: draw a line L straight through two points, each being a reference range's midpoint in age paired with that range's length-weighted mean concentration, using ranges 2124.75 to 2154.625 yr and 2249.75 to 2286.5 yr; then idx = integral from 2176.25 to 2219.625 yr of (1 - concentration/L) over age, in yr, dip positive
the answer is 6.15 yr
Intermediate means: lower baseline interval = 110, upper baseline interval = 124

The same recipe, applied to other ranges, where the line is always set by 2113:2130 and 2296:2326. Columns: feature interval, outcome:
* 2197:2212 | 4.0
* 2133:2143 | -1.3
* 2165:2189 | -3.7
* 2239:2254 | 0.8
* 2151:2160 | -1.4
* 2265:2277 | -0.5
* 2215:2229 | -0.3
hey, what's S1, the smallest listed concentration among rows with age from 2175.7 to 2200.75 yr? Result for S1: 85.08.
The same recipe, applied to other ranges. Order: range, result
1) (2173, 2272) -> 72.07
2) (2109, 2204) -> 61.99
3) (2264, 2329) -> 118.7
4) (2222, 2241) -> 82.88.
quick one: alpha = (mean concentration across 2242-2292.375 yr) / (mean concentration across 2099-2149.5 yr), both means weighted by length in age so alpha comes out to 1.3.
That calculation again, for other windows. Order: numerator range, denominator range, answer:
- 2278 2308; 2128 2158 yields 1.16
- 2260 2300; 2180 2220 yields 1.30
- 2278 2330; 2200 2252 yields 1.27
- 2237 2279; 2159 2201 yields 1.03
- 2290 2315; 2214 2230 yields 1.13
